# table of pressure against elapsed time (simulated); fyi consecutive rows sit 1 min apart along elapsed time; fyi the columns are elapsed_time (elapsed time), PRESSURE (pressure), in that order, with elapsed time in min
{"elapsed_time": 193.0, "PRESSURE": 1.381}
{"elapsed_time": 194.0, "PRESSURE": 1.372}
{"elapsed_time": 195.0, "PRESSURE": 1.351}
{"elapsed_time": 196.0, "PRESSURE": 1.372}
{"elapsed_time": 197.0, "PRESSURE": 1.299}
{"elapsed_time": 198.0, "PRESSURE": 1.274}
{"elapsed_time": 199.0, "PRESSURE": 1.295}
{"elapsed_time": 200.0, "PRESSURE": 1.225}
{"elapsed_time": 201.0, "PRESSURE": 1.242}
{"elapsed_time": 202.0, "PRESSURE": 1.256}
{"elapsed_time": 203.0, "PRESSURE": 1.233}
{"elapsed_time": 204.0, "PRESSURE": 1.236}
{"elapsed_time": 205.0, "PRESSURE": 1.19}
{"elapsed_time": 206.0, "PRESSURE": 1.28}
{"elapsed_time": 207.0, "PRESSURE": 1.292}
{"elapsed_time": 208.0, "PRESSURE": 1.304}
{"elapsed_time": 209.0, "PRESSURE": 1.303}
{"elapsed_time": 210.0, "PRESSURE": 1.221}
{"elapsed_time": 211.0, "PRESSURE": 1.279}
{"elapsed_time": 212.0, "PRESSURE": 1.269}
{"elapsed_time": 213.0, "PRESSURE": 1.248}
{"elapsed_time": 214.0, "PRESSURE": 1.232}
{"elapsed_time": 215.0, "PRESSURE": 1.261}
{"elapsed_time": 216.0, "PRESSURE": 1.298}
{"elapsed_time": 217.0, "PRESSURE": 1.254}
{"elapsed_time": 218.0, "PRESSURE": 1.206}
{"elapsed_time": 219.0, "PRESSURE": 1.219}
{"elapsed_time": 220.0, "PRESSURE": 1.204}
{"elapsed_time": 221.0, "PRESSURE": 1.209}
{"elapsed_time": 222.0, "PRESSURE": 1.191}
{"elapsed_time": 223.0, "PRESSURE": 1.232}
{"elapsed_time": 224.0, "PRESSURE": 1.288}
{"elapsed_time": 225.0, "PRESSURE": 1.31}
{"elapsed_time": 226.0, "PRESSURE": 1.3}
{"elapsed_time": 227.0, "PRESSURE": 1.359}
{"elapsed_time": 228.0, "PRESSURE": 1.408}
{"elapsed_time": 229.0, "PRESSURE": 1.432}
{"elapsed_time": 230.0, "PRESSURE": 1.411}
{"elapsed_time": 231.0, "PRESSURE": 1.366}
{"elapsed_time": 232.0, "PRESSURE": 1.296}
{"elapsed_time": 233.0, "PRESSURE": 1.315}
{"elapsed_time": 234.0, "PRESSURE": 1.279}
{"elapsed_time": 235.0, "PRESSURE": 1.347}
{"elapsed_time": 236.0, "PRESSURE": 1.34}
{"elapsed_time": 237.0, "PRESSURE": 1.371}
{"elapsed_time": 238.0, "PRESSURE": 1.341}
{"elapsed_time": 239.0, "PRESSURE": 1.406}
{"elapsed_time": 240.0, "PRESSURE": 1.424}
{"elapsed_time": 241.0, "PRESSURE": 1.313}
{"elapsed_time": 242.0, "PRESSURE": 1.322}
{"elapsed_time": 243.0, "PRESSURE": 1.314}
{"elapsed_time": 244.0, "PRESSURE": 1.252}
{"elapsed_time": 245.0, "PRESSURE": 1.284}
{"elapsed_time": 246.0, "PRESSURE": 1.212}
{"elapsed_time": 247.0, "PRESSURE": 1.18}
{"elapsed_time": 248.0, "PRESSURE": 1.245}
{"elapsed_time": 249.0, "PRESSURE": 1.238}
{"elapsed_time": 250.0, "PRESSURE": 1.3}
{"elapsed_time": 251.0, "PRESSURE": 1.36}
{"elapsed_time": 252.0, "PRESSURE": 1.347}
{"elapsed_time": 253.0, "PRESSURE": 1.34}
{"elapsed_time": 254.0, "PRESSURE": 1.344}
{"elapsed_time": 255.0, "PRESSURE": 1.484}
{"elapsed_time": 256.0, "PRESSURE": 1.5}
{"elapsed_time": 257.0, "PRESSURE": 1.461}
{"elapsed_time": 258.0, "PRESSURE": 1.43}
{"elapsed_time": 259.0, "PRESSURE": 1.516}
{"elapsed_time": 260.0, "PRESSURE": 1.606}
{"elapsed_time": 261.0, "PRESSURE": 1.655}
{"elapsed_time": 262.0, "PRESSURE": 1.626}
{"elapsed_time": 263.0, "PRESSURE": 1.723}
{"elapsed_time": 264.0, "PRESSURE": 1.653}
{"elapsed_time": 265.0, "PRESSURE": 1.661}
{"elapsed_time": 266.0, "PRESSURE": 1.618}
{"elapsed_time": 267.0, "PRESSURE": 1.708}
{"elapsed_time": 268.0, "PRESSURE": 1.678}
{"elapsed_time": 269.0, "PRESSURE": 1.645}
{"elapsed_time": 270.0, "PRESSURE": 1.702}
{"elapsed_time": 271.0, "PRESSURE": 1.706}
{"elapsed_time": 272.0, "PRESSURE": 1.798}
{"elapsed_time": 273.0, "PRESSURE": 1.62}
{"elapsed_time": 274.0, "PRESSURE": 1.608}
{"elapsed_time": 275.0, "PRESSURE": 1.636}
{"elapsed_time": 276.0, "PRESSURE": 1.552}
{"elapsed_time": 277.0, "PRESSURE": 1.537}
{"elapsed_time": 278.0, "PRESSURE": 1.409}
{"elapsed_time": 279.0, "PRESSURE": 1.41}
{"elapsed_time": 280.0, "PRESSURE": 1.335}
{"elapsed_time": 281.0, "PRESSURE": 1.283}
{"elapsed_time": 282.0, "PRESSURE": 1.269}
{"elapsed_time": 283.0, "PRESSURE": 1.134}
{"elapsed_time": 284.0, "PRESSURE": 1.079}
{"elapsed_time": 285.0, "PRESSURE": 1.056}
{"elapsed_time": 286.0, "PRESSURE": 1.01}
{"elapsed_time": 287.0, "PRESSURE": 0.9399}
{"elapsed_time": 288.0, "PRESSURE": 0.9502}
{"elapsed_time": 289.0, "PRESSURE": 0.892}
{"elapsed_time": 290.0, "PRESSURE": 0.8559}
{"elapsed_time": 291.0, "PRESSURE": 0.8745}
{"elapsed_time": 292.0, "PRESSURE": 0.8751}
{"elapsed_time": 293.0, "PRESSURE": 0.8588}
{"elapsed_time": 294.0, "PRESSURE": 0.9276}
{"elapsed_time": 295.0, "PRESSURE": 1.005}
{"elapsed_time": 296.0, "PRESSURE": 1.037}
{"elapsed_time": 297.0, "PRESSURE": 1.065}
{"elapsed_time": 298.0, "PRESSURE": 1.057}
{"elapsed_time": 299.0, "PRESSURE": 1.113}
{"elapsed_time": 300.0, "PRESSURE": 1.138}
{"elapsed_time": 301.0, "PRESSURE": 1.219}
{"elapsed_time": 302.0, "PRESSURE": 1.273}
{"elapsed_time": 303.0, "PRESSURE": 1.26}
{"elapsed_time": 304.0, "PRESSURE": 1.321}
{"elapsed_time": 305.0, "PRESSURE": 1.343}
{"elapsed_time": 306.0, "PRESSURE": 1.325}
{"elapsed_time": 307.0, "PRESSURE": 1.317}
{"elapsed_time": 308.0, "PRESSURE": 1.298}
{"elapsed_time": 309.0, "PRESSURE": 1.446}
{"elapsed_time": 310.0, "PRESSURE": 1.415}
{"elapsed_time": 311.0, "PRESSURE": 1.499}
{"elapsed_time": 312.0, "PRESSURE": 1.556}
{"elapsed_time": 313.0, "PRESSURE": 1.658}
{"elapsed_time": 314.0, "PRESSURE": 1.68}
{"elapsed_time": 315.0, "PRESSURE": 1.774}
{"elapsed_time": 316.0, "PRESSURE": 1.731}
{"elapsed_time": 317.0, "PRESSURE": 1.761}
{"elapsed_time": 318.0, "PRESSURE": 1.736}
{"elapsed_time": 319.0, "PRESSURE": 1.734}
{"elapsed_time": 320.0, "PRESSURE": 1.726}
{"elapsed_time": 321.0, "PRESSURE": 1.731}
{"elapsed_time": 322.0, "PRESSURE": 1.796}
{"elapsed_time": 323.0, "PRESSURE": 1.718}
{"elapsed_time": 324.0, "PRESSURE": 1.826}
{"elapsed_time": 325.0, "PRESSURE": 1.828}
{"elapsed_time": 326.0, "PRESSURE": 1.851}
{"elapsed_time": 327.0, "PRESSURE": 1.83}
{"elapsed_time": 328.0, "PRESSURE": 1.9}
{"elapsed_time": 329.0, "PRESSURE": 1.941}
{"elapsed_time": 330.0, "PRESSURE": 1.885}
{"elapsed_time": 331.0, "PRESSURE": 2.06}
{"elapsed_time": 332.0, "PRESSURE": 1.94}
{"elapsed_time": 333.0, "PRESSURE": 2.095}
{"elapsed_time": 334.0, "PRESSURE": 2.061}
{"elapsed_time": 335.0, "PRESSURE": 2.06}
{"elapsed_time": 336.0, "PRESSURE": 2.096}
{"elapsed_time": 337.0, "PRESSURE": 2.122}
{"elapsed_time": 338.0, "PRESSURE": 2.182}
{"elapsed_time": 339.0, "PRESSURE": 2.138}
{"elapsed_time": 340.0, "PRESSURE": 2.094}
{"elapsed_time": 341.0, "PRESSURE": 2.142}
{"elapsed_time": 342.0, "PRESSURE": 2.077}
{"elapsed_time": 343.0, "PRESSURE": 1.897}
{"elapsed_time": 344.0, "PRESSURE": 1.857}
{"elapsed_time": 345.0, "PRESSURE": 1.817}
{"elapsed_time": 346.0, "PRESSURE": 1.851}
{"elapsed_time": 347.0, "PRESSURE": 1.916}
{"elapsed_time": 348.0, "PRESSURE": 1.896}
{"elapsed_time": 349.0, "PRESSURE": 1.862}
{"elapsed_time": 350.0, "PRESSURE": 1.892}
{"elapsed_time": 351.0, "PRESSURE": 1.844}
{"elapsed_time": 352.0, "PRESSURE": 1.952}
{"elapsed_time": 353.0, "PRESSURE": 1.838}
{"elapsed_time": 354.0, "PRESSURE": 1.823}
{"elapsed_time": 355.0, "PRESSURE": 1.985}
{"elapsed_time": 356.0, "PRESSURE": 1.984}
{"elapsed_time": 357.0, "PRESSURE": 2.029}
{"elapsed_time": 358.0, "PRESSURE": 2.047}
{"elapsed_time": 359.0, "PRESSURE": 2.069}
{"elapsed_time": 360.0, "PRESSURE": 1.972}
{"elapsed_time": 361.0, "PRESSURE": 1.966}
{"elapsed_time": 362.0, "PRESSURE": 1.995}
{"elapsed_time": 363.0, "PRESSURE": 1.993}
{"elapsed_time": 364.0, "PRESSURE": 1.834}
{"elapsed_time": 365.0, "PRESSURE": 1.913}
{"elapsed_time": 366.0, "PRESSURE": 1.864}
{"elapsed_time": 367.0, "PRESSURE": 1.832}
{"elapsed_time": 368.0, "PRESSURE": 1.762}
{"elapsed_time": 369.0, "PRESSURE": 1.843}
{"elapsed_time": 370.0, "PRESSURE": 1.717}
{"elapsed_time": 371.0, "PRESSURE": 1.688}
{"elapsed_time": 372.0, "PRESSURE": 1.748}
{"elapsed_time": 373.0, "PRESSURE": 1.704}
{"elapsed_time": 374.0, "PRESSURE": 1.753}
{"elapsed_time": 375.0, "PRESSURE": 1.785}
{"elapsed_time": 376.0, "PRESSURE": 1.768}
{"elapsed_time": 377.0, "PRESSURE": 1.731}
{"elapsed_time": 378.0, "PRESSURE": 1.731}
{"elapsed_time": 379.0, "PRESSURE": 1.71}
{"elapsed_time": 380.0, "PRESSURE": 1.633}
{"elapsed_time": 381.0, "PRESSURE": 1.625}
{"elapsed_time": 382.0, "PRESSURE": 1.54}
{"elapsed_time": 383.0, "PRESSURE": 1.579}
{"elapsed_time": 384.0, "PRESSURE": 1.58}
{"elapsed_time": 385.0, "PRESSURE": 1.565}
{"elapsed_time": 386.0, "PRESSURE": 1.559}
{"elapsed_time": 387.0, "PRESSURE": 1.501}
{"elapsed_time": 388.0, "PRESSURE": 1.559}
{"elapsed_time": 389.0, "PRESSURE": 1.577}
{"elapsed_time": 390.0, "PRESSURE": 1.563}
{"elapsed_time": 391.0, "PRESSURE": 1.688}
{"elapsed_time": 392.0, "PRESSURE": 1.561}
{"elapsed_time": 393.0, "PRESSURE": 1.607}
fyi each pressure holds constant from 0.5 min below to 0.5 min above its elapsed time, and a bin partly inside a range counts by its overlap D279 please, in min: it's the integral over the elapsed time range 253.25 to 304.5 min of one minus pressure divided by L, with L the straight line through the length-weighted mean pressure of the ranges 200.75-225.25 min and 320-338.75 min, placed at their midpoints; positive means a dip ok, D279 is 9.0 min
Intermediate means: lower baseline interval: 1.25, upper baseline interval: 1.94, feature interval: 1.34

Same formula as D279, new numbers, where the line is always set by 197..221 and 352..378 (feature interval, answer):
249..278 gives -1.7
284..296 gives 4.8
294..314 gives 4.3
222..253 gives 1.0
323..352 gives -3.3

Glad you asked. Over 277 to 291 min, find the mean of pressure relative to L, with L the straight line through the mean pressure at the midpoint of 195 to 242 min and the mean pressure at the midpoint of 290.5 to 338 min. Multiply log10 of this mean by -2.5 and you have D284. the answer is 0.29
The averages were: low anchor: 1.29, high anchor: 1.55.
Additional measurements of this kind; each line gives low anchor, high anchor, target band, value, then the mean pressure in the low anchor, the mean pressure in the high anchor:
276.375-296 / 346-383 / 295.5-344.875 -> -0.18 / 1.09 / 1.84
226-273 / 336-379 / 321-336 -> -0.08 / 1.44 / 1.9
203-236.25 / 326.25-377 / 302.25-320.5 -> 0.14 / 1.28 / 1.92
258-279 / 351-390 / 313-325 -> -0.03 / 1.62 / 1.78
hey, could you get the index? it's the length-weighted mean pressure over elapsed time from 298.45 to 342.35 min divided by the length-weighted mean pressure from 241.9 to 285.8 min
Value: 1.19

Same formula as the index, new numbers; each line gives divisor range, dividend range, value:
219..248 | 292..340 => 1.22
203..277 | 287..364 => 1.19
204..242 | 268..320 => 1.03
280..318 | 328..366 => 1.60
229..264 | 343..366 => 1.39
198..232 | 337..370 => 1.52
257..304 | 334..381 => 1.43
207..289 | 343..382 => 1.35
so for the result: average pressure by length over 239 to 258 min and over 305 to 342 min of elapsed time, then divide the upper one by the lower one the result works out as 1.35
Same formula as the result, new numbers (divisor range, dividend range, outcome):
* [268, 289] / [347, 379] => 1.35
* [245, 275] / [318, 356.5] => 1.27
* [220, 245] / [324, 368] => 1.48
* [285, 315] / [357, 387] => 1.50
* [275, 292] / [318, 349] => 1.65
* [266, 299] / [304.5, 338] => 1.38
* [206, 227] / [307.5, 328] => 1.34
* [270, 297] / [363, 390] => 1.39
